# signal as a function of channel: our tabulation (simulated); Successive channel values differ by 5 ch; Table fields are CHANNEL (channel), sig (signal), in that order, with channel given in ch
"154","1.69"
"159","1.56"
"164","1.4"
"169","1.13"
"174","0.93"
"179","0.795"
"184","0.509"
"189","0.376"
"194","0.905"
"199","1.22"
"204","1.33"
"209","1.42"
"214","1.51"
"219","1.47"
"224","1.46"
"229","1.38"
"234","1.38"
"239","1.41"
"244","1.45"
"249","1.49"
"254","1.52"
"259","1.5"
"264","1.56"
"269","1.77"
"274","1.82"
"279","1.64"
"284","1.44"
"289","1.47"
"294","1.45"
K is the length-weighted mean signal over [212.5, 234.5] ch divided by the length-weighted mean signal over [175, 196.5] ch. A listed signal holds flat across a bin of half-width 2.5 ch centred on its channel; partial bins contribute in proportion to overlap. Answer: 2.17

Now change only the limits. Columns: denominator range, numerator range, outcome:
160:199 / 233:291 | 1.69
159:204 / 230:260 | 1.50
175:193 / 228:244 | 2.26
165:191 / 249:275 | 2.03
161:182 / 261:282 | 1.59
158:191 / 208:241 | 1.53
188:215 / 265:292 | 1.41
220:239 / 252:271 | 1.12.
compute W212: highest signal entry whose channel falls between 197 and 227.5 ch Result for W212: 1.51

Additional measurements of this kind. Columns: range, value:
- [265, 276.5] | 1.82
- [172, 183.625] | 0.93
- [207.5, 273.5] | 1.77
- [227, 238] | 1.38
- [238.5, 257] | 1.52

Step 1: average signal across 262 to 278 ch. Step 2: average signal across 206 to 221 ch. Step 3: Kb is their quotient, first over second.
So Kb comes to 1.2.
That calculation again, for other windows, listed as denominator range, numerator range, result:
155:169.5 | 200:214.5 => 0.97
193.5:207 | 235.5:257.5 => 1.22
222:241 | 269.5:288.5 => 1.16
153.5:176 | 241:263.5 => 1.13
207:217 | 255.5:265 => 1.04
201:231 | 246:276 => 1.12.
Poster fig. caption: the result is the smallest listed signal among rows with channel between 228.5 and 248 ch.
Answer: 1.38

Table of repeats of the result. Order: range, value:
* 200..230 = 1.33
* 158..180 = 0.795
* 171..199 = 0.376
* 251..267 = 1.5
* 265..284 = 1.44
